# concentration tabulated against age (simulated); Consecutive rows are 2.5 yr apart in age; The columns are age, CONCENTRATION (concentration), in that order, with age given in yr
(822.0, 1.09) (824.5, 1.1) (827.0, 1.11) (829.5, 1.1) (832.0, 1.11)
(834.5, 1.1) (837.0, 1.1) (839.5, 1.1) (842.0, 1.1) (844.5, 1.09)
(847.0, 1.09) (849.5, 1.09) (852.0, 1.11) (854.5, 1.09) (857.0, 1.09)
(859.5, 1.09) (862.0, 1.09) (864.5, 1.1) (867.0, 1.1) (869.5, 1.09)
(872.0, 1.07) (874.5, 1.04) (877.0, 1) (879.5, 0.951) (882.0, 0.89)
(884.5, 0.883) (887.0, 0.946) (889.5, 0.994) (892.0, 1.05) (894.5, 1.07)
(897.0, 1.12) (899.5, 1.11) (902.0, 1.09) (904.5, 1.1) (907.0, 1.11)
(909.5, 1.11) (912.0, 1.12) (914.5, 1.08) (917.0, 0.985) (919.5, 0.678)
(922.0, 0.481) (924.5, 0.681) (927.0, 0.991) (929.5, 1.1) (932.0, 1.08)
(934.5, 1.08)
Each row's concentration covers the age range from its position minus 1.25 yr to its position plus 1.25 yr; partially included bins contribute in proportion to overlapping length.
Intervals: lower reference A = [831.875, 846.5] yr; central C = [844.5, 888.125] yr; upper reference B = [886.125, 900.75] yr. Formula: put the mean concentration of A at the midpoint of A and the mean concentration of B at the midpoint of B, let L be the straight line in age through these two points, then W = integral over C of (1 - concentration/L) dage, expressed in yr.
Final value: 1.3 yr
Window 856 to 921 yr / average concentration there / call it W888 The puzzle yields 1.03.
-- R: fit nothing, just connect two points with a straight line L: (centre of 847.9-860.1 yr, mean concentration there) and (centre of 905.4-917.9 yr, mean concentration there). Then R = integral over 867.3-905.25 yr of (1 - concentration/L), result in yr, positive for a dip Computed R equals 2.1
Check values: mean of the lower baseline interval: 1.09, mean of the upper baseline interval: 1.08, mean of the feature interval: 1.03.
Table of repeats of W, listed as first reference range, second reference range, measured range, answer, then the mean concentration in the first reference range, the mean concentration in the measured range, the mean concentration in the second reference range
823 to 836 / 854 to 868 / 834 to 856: 0.04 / 1.1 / 1.1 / 1.09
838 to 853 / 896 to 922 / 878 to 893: 1.40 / 1.1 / 0.951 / 1.02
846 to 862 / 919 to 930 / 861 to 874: -0.70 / 1.09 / 1.09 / 0.772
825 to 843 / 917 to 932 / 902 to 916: -3.62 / 1.1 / 1.1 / 0.827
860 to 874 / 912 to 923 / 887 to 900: -1.27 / 1.09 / 1.05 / 0.849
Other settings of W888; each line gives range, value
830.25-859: 1.1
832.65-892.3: 1.05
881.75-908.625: 1.04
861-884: 1.03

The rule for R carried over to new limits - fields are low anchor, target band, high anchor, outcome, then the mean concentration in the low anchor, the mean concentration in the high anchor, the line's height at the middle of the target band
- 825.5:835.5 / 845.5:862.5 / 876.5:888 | -1.13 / 1.1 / 0.929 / 1.03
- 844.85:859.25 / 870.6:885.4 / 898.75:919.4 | 1.44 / 1.09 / 1.06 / 1.08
